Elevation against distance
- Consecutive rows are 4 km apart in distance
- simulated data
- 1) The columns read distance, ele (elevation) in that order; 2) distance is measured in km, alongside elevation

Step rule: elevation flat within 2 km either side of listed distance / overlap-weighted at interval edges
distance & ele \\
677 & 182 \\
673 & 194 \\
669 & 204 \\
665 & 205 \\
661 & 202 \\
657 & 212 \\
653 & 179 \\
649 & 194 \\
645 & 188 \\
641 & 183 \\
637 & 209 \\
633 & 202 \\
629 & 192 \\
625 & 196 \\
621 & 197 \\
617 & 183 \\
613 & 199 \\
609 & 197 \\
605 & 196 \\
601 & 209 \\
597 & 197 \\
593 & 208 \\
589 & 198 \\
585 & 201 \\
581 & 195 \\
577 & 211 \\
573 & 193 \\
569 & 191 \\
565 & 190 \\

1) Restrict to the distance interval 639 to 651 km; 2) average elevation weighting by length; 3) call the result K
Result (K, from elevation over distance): 188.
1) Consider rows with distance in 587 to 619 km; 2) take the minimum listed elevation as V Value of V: 183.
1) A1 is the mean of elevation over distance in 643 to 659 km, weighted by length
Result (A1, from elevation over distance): 193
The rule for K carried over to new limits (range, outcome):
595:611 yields 200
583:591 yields 200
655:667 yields 206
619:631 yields 195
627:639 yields 201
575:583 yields 203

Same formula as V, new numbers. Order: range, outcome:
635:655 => 179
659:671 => 202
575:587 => 195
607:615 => 197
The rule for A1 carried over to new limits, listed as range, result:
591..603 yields 205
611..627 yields 194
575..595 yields 203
